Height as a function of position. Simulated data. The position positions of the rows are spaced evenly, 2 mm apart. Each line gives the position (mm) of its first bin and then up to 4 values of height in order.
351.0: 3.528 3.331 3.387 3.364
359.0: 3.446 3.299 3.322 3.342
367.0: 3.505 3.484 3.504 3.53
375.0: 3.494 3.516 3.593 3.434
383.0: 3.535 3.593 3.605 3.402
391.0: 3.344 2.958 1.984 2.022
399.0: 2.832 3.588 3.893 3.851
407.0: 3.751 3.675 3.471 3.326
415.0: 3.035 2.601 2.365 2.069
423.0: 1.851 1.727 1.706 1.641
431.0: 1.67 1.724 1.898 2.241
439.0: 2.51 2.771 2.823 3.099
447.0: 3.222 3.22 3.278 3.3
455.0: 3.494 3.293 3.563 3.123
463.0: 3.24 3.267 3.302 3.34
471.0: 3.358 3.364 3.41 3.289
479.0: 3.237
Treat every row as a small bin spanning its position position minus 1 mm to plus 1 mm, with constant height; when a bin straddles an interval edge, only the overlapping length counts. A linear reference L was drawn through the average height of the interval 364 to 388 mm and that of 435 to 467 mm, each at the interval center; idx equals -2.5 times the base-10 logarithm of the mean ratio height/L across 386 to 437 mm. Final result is 0.22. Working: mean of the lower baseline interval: 3.51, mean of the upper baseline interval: 3.07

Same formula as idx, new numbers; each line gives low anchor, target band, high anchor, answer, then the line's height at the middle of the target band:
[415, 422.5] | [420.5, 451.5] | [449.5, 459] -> 0.24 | 2.87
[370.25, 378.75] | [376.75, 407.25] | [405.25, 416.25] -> 0.06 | 3.49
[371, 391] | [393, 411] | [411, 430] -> -0.13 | 2.88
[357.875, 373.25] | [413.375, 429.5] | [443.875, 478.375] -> 0.46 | 3.35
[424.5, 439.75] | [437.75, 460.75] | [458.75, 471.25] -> -0.20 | 2.62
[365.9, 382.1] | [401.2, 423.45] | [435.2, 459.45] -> 0.04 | 3.25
